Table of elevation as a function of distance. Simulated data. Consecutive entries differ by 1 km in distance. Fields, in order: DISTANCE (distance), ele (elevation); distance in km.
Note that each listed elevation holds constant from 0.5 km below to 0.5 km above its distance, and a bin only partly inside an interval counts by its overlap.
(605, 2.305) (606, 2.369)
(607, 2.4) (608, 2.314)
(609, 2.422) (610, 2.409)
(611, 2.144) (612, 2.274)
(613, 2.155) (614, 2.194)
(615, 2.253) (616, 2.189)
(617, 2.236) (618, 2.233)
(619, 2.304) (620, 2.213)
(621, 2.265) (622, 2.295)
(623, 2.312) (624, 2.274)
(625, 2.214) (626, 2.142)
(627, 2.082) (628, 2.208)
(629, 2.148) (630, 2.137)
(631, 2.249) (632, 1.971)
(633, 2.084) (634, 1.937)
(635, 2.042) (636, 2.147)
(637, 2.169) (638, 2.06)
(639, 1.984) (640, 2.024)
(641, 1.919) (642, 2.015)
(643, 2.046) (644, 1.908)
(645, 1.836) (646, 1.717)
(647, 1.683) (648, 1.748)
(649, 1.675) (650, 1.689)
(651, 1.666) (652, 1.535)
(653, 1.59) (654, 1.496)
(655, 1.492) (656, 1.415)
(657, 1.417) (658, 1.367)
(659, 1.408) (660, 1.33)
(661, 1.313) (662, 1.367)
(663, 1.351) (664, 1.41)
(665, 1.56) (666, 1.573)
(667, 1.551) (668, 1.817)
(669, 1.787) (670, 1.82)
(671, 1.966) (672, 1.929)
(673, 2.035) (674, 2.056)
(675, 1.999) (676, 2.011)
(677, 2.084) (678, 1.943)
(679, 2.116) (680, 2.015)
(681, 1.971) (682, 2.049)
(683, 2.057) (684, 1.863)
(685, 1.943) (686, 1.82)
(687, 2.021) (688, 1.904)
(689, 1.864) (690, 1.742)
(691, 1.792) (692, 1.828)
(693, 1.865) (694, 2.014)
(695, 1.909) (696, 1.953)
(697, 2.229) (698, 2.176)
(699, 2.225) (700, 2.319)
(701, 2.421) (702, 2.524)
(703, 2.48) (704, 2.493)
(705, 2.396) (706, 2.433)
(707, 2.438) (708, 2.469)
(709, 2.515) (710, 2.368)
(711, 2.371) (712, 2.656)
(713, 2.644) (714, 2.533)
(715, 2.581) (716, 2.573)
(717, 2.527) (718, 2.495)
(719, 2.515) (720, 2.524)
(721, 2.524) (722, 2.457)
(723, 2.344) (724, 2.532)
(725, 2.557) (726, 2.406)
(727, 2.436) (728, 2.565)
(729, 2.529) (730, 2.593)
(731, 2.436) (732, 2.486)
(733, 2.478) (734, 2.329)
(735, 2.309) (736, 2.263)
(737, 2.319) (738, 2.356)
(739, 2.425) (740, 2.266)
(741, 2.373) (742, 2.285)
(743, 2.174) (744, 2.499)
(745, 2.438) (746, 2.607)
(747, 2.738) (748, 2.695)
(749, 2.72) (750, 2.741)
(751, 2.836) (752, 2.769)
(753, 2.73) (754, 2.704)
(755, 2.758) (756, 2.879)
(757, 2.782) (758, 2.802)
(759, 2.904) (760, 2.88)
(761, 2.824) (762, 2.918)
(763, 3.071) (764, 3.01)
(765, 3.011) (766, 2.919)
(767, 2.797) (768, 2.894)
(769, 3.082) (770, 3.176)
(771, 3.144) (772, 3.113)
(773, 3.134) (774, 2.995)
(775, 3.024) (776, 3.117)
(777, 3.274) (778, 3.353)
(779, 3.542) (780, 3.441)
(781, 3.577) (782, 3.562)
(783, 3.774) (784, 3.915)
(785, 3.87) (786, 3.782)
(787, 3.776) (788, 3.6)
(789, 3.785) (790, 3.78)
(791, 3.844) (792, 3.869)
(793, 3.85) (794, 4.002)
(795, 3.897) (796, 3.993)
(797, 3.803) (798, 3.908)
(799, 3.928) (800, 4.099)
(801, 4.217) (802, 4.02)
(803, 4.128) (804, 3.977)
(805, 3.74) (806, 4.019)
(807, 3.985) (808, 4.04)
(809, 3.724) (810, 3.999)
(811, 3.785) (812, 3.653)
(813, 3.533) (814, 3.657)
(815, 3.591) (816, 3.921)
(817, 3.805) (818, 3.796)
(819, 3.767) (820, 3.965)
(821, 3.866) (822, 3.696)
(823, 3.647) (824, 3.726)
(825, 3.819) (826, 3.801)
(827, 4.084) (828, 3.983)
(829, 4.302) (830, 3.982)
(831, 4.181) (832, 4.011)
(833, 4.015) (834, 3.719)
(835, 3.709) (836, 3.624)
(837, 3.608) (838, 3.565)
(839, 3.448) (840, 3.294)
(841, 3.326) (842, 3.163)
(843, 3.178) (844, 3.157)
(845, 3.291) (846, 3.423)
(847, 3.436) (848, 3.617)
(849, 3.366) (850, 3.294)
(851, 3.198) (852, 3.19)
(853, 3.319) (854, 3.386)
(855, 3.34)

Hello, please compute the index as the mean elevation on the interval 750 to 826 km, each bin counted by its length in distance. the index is 3.5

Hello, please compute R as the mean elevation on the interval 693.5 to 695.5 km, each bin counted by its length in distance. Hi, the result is 1.96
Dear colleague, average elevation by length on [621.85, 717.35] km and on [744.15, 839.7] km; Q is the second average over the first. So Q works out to 1.76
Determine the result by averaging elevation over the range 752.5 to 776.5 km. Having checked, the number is 2.94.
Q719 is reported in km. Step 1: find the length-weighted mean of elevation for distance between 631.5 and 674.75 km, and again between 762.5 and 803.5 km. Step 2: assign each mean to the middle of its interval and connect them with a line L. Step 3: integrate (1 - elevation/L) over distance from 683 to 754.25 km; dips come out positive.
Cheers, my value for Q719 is 7.4 km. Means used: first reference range 1.74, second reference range 3.54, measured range 2.37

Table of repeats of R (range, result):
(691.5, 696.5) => 1.91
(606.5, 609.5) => 2.38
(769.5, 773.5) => 3.14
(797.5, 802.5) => 4.03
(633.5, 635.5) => 1.99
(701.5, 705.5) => 2.47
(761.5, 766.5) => 2.99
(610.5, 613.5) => 2.19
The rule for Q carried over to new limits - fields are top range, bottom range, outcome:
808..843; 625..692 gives 2.04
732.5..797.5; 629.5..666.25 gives 1.76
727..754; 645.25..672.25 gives 1.58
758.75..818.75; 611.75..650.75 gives 1.72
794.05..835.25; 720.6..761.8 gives 1.52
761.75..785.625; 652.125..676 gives 2.01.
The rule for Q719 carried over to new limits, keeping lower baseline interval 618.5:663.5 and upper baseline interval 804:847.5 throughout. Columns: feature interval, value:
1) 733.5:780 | 3.86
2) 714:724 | 0.55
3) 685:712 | 3.02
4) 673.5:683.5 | 0.97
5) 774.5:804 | -3.43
